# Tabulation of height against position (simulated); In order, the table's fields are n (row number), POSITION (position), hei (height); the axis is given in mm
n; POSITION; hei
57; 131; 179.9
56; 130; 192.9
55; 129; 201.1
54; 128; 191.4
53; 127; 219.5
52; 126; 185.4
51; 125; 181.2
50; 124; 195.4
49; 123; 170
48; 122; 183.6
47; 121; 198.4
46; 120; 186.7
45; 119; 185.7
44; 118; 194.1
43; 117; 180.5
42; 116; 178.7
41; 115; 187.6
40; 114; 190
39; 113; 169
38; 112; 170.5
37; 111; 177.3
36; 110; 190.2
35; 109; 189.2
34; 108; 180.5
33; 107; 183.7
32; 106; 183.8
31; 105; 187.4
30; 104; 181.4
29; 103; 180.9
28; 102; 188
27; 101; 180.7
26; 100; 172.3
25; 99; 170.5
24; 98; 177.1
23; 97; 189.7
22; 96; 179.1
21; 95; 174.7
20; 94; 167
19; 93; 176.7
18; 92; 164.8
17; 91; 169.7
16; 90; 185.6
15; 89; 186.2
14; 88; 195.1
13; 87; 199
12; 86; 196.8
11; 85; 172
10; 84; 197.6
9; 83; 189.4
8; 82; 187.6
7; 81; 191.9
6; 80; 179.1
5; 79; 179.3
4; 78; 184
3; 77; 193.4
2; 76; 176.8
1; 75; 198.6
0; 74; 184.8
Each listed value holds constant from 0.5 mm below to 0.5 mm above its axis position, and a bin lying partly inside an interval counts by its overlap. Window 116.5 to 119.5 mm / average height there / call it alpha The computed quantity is 187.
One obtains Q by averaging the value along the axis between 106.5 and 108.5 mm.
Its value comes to 182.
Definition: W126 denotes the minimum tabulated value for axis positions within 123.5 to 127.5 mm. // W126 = 181.2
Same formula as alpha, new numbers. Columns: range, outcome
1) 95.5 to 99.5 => 179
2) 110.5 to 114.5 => 177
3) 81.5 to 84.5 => 192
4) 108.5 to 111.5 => 186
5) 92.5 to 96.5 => 174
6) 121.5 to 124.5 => 183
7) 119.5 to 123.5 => 185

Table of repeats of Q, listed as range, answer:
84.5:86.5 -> 184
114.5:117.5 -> 182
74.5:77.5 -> 190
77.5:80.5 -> 181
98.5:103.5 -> 178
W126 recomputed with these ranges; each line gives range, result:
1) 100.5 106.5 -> 180.7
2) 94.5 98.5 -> 174.7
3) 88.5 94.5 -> 164.8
